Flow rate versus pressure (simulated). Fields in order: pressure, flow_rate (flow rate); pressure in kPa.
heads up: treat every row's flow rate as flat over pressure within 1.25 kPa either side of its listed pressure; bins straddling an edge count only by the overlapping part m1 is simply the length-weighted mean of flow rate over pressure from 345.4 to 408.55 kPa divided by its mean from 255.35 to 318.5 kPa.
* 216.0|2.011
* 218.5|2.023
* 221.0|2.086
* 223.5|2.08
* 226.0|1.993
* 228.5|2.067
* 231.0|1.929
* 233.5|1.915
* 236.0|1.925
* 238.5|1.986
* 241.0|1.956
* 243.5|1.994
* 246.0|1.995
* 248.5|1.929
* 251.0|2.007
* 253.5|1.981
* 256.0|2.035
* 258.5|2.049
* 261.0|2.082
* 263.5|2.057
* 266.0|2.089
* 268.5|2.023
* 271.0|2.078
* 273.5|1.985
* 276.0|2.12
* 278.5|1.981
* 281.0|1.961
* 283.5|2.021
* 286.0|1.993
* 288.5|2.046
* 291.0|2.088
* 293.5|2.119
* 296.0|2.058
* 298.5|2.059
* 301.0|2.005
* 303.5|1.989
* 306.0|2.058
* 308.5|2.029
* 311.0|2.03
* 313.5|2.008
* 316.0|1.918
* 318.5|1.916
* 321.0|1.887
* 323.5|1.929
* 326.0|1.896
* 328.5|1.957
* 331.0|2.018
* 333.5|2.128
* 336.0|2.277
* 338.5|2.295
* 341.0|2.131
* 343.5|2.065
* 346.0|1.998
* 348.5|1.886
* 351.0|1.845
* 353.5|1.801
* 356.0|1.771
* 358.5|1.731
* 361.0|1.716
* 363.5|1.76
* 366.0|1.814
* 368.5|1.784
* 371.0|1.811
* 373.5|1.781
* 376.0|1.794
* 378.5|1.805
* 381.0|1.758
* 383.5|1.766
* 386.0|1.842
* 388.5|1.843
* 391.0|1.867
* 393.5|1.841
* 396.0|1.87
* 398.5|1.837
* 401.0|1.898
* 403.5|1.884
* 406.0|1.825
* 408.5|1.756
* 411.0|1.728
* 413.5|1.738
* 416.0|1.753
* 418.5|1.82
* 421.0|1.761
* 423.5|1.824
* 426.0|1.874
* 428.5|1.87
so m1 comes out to 0.89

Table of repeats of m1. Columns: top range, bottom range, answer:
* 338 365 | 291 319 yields 0.94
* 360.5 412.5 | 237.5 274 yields 0.90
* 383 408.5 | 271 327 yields 0.92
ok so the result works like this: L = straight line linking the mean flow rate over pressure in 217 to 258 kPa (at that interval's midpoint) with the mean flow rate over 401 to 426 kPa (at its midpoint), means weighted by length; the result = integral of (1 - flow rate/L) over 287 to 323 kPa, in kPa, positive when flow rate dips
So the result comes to -1.8 kPa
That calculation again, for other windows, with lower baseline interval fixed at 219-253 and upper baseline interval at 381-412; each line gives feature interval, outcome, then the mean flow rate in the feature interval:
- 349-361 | 0.5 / 1.79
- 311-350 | -2.6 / 2.02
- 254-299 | -2.2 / 2.05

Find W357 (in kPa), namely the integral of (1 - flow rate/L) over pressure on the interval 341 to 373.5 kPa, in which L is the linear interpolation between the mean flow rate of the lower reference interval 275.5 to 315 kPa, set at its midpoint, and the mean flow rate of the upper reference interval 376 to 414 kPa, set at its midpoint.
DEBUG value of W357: 1.0 kPa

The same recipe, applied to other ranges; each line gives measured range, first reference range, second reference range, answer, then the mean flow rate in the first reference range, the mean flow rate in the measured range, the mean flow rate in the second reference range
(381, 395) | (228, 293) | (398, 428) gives 0.12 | 2.01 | 1.83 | 1.81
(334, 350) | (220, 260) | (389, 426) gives -1.85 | 2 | 2.11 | 1.82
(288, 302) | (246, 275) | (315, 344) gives -0.23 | 2.03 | 2.06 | 2.03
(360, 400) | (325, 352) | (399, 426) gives 2.15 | 2.05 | 1.81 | 1.8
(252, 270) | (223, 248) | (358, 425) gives -0.87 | 1.98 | 2.05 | 1.8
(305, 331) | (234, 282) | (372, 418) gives -0.56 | 2.01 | 1.96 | 1.81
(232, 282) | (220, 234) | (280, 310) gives 0.43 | 2.02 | 2.01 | 2.04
